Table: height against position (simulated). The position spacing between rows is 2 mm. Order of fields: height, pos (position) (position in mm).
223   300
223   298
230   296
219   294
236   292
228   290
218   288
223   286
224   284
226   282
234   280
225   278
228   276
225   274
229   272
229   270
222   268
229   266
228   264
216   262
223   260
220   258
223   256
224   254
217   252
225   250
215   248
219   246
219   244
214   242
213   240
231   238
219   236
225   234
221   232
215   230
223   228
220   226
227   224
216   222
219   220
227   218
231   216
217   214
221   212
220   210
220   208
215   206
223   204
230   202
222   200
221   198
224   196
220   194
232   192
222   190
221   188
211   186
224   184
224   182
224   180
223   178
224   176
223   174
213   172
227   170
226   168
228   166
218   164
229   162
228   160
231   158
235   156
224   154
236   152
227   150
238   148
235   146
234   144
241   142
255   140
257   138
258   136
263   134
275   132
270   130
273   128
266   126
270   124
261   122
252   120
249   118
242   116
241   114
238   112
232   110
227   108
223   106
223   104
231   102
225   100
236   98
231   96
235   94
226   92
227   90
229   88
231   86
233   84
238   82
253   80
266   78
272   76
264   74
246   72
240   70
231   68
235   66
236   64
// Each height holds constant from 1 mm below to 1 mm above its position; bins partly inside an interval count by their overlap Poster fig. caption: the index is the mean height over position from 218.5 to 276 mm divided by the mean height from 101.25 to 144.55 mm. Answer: 0.89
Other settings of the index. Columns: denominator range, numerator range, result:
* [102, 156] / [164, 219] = 0.90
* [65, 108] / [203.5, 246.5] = 0.93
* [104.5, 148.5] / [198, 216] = 0.89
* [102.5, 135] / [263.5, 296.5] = 0.91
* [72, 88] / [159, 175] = 0.90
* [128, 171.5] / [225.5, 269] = 0.92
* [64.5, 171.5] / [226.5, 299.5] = 0.93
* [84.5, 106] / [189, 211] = 0.97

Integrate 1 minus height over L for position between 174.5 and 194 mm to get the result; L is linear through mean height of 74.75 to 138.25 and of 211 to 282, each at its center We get 0.8 mm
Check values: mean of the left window 245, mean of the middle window 223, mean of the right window 223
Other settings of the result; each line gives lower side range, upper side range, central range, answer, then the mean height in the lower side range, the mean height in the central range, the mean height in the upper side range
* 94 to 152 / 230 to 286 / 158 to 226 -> 3.2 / 245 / 223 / 223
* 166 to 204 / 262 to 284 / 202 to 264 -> 1.2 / 223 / 221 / 227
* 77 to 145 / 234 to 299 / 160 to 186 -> 1.4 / 244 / 223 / 224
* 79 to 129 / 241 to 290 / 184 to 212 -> 1.0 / 240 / 222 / 223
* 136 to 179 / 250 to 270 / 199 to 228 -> 0.6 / 232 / 222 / 223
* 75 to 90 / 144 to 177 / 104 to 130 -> -1.2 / 245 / 248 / 228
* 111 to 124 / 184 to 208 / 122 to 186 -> -0.5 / 249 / 239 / 222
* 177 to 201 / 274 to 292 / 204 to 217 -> 0.1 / 222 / 221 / 226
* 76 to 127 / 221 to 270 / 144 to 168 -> 0.3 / 240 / 230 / 221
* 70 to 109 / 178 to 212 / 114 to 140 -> -3.2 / 238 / 260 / 222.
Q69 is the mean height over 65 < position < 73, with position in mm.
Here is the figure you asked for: 238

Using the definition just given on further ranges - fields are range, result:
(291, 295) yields 228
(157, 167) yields 227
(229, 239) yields 222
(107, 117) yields 236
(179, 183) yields 224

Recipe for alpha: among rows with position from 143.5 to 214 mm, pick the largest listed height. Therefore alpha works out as 238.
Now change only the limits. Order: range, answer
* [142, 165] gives 241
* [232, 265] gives 231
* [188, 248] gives 232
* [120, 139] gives 275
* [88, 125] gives 270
